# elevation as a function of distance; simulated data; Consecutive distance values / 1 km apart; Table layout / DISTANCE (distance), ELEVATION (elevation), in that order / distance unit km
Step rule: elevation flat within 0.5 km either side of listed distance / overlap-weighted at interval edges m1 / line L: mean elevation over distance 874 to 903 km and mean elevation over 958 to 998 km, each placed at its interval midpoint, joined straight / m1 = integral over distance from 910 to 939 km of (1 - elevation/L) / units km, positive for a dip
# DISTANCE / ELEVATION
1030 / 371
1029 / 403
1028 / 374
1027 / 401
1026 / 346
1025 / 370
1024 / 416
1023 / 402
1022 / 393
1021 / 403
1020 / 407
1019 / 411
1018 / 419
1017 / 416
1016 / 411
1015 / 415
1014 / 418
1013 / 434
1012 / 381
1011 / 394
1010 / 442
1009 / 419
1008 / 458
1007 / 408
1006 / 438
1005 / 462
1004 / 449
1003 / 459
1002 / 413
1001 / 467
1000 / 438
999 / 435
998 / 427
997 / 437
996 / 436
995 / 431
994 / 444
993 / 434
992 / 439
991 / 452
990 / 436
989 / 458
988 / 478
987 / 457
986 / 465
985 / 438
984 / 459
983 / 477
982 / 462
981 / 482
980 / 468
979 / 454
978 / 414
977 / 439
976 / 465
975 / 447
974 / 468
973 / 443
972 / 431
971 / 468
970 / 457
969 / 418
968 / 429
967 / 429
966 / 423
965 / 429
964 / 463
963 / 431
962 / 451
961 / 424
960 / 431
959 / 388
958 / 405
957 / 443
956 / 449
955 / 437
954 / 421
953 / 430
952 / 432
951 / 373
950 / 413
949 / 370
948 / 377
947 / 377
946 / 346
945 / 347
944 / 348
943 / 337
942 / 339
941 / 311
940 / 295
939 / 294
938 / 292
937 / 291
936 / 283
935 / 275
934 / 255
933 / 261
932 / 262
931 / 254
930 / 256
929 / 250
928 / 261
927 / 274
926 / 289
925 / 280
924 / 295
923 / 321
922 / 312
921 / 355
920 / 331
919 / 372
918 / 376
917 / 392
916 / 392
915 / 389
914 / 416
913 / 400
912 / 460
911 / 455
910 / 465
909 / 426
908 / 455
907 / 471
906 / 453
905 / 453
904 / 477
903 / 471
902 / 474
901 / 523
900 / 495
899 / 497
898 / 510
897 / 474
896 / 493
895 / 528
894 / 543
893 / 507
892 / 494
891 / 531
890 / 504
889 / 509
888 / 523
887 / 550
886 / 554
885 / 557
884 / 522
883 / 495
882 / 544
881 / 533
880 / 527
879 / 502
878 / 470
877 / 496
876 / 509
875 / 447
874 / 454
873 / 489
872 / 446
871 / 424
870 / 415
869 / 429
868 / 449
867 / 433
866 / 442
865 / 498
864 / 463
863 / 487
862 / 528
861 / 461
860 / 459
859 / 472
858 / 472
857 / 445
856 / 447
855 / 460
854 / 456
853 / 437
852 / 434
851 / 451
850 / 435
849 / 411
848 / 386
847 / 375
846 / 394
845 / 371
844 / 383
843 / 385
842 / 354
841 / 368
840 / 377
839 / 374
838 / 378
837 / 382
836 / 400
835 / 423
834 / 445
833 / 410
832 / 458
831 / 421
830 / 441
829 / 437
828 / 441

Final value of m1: 9.5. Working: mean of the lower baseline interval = 509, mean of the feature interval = 325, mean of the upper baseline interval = 444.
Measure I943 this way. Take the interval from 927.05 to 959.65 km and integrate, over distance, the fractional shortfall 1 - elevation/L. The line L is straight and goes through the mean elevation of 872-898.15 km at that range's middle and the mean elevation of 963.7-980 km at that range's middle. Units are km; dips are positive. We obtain 8.7 km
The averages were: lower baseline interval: 509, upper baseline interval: 443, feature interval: 339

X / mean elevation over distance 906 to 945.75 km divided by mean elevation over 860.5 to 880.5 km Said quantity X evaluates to 0.72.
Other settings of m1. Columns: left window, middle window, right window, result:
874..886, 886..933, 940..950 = 2.6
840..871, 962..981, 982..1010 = -0.1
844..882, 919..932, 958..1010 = 4.5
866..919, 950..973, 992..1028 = 0.7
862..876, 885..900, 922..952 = -4.1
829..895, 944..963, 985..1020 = 1.6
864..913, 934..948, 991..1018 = 4.3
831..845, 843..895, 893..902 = -2.0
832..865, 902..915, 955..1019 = -0.5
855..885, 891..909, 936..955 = -2.6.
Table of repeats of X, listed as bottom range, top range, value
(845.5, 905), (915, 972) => 0.75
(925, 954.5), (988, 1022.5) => 1.34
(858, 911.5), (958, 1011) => 0.91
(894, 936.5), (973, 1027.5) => 1.12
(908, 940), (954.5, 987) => 1.34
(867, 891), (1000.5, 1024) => 0.86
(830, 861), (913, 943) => 0.75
